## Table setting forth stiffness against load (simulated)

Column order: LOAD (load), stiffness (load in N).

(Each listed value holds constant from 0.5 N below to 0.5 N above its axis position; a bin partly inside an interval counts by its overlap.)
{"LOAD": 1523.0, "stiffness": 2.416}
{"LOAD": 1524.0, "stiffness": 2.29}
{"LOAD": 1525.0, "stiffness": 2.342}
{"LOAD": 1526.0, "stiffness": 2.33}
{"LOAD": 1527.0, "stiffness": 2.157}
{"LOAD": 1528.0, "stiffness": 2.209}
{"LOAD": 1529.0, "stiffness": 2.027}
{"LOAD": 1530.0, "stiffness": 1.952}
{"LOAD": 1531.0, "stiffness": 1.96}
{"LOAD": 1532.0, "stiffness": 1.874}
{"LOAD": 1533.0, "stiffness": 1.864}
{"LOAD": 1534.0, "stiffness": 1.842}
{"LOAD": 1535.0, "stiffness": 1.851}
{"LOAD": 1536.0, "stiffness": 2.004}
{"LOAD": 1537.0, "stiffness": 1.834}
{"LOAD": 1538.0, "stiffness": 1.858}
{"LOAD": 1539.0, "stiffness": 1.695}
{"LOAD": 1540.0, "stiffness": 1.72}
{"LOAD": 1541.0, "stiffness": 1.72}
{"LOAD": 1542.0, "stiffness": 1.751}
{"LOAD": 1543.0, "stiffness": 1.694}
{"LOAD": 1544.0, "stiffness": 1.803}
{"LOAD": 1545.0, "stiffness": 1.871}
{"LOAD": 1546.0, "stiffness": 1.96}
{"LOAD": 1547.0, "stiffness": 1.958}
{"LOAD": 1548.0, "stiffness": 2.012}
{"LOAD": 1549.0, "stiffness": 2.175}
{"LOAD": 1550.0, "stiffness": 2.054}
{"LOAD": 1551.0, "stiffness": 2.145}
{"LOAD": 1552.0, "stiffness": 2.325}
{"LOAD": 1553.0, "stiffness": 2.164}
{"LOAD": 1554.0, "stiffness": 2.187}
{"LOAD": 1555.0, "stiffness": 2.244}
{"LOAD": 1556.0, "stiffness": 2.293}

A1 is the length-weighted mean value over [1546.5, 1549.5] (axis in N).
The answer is 2.05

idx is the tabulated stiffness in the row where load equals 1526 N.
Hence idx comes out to 2.33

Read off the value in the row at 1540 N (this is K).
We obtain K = 1.72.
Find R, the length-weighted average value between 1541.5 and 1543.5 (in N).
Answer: 1.72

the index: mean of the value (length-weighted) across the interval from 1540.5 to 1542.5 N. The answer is 1.74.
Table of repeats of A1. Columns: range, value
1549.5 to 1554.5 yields 2.18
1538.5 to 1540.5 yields 1.71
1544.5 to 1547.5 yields 1.93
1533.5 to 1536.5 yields 1.9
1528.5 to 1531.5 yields 1.98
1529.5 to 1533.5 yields 1.91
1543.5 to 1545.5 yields 1.84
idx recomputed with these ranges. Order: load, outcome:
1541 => 1.72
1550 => 2.054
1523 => 2.416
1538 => 1.858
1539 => 1.695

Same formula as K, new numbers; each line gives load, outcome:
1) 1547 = 1.958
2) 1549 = 2.175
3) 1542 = 1.751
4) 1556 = 2.293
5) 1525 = 2.342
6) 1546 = 1.96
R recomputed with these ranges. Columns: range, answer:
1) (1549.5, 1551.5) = 2.1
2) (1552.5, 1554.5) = 2.18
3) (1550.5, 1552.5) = 2.24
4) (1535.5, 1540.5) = 1.82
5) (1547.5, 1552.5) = 2.14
